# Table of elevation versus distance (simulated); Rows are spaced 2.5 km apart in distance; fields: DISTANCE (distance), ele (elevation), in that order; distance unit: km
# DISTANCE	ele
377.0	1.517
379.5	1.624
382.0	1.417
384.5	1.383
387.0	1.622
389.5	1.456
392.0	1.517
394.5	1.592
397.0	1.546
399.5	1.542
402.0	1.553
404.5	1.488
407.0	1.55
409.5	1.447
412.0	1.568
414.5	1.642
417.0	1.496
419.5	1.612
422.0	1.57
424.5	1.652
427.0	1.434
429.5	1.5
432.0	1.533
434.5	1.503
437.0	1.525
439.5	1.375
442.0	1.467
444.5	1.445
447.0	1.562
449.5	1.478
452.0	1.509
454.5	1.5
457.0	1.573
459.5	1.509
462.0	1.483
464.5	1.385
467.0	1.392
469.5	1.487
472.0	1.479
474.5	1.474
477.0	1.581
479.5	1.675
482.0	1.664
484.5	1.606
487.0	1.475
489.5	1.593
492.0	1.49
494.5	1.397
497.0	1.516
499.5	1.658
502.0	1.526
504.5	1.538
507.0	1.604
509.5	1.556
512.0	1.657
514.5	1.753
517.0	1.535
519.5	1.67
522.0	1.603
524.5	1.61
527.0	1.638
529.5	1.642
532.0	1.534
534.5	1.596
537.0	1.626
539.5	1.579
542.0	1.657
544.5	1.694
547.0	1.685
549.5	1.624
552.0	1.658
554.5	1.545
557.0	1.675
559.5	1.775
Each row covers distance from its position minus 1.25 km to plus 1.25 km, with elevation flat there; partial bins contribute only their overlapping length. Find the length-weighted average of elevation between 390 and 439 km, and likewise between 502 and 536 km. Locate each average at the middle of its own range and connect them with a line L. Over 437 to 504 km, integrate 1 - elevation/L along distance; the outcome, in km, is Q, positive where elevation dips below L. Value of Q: 2.7 km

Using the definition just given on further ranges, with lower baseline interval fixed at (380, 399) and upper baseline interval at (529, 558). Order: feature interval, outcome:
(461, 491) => 1.0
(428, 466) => 1.6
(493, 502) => 0.4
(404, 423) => -0.2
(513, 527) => -0.2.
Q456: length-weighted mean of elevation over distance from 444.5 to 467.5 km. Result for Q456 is 1.49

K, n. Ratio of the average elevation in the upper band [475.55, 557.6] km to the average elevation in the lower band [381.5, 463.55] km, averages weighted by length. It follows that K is 1.1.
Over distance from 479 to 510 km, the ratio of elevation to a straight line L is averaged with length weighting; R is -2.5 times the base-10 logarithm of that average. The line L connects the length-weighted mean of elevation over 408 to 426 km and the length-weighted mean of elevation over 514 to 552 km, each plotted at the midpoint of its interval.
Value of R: 0.03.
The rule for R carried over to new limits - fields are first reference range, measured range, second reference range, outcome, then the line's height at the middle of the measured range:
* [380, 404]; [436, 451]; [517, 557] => 0.06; 1.55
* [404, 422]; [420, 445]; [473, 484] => 0.04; 1.56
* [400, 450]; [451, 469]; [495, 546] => 0.05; 1.55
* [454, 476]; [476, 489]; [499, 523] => -0.05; 1.53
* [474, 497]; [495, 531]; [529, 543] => -0.02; 1.58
